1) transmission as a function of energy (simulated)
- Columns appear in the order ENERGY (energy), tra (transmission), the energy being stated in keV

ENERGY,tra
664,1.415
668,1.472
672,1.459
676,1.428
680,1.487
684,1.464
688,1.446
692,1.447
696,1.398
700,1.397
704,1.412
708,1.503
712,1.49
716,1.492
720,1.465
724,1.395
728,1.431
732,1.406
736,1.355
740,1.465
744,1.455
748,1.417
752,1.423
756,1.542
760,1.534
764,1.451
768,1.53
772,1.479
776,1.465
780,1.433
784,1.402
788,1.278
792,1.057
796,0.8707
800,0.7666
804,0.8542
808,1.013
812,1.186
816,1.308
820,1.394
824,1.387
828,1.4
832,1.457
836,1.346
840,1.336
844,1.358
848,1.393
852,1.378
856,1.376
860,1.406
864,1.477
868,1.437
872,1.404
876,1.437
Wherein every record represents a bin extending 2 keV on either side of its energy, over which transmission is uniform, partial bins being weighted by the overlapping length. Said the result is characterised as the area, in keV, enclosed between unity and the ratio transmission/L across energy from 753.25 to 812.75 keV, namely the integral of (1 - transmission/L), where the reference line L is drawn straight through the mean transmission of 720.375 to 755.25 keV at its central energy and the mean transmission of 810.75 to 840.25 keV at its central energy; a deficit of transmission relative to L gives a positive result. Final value 5.6 keV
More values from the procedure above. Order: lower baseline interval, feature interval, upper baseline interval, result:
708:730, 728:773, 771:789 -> -0.7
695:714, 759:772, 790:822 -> -3.1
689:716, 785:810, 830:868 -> 7.5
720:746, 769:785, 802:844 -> -1.2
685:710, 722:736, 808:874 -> 0.2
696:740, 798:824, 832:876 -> 5.5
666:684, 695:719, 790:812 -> -2.2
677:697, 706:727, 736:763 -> -0.2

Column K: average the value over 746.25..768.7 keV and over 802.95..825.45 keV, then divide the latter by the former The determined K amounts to 0.8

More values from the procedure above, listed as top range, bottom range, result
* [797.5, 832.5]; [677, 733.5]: 0.82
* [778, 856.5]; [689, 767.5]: 0.86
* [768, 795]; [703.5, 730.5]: 0.92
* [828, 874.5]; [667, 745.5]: 0.97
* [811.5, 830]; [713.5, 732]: 0.93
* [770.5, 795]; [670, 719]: 0.92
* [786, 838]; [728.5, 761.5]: 0.81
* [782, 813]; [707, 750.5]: 0.73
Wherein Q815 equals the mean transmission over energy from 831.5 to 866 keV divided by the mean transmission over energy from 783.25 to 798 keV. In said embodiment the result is 1.2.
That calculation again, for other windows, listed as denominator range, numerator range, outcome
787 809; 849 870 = 1.48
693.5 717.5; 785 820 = 0.74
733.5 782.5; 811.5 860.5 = 0.94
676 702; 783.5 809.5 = 0.70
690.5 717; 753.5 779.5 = 1.03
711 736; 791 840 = 0.82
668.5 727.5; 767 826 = 0.84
